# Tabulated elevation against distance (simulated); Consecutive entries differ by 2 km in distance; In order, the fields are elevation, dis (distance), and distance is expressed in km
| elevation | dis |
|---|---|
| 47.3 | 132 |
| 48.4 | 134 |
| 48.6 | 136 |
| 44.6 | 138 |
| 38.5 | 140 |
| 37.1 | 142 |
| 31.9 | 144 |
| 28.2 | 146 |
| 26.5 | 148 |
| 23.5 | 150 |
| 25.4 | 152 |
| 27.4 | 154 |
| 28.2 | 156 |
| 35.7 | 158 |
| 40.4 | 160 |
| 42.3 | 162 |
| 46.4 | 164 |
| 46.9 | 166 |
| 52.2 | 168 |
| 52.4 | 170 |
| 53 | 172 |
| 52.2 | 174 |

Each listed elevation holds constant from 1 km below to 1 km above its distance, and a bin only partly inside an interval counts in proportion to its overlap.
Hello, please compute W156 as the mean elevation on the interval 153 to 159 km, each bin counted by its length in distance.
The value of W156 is 30.4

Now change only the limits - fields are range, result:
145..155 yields 26.2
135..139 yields 46.6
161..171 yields 48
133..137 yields 48.5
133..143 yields 43.4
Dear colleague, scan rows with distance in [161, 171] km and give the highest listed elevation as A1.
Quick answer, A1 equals 52.4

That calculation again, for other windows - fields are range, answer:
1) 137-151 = 44.6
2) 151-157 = 28.2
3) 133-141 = 48.6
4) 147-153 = 26.5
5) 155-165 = 46.4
